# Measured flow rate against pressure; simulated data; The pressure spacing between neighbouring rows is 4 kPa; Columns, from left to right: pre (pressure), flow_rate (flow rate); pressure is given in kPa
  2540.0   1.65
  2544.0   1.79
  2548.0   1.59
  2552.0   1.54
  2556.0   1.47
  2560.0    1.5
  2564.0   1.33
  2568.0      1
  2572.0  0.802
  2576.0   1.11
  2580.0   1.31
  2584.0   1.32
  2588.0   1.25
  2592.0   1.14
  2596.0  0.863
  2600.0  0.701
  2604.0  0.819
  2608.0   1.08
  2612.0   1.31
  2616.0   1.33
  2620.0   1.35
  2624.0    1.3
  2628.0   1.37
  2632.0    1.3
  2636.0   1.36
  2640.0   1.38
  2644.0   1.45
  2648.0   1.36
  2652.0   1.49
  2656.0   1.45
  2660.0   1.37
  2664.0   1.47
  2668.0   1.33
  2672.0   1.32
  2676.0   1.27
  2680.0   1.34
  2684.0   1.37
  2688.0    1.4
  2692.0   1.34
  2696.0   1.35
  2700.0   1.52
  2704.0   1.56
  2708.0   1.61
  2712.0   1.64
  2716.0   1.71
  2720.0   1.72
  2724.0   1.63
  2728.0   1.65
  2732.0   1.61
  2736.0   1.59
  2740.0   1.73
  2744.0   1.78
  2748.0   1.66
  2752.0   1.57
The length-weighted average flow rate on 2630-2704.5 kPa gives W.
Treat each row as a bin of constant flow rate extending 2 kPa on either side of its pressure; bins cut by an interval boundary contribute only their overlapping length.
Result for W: 1.39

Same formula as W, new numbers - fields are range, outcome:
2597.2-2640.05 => 1.19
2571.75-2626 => 1.13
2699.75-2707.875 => 1.56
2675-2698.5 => 1.35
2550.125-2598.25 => 1.22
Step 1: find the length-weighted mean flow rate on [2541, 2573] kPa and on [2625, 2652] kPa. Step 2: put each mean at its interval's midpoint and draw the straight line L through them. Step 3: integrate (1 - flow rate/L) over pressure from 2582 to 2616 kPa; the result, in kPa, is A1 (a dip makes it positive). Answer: 7.7 kPa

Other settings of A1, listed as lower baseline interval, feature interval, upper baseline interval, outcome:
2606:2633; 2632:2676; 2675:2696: -2.2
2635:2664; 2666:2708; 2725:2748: 3.7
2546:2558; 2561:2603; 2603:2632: 9.5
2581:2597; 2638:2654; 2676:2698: -1.8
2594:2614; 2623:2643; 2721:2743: -4.3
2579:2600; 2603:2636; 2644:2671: 0.0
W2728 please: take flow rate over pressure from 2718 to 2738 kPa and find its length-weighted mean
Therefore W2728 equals 1.64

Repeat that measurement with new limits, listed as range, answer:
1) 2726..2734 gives 1.63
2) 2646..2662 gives 1.42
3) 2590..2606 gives 0.881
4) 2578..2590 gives 1.29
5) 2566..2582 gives 1.06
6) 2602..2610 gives 0.95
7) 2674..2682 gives 1.31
